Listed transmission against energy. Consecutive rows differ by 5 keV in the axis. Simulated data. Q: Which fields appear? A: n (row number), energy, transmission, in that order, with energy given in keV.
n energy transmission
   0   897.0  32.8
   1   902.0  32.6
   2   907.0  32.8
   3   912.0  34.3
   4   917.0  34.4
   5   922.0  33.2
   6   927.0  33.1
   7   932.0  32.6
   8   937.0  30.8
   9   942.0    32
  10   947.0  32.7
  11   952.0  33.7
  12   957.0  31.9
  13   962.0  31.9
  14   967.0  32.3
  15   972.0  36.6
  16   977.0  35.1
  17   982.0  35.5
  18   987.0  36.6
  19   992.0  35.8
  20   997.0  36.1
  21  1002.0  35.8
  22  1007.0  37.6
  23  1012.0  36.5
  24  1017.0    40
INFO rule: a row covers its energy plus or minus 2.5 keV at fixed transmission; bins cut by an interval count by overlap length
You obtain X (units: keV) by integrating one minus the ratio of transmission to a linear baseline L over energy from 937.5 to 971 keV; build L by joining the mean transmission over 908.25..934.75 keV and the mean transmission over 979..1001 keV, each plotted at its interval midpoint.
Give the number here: 2.1 keV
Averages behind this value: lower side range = 33.5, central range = 32.5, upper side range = 36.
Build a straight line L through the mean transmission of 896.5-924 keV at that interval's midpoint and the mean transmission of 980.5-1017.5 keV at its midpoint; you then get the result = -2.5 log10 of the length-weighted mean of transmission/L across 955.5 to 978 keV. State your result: 0.060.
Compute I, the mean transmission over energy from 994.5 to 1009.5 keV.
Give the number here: 36.5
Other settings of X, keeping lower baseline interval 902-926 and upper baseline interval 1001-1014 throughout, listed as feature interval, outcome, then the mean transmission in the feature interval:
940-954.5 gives 0.8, 32.8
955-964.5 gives 0.9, 31.9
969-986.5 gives 0.0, 35.7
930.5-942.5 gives 0.9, 31.7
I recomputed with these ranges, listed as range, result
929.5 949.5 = 32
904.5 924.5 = 33.7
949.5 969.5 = 32.5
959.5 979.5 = 34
